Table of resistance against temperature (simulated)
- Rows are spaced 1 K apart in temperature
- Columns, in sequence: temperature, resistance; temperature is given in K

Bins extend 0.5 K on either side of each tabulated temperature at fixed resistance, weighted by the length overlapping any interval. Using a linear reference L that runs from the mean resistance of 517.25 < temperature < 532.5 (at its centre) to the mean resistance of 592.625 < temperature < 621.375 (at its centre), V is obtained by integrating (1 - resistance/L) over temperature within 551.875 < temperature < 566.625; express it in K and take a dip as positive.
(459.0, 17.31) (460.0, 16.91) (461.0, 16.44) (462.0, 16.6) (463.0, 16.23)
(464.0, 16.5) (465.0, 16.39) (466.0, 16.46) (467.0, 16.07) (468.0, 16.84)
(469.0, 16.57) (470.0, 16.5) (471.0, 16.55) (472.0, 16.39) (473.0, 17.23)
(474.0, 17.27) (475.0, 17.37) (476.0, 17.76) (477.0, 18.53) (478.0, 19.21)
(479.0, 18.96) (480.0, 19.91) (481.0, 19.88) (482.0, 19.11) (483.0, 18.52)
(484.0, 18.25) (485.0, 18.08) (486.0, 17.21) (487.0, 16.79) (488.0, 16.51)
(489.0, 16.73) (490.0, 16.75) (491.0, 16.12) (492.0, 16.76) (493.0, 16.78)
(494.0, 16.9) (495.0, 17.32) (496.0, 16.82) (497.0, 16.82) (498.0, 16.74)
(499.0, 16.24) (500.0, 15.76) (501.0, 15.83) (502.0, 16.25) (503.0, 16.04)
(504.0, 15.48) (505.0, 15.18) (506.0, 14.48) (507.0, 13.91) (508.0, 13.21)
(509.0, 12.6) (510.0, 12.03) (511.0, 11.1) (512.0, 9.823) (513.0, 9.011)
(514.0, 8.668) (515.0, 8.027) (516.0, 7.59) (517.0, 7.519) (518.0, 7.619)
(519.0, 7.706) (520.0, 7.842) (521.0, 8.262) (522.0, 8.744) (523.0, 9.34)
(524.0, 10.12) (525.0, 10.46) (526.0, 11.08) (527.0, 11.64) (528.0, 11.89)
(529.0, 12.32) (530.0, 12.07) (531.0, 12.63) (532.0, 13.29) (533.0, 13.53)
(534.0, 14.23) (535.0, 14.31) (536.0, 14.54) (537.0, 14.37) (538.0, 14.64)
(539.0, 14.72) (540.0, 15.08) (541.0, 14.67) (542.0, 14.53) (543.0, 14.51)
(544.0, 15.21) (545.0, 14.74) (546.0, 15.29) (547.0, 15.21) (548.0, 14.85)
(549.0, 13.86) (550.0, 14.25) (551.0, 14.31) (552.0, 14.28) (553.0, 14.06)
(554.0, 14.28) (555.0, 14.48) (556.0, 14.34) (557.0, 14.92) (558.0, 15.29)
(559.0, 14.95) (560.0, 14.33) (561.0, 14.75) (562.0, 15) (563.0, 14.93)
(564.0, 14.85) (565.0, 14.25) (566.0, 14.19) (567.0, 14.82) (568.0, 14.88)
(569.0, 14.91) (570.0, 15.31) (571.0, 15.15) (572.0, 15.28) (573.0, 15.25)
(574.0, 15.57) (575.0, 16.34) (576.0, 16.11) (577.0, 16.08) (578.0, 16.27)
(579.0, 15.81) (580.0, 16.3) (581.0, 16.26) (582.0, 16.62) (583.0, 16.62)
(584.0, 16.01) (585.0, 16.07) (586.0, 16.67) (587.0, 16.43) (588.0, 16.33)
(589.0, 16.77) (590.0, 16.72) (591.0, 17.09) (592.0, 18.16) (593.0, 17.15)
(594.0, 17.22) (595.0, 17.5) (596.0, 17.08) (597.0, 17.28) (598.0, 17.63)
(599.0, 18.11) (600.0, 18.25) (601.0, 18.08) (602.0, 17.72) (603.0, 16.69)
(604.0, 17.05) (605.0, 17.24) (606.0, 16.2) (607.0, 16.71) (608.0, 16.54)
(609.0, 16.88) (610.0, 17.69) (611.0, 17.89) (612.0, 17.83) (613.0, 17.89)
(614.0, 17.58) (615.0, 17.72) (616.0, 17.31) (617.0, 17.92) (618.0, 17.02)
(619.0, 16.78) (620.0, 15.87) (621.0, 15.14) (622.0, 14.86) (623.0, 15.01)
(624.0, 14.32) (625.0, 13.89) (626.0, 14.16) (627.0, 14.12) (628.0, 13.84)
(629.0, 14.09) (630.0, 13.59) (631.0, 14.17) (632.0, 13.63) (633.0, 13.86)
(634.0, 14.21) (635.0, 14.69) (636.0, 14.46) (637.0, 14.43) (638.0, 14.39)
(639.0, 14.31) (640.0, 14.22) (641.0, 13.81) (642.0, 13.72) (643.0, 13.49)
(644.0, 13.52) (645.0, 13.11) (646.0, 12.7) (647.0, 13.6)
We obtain -1.6 K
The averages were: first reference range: 10.3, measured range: 14.6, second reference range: 17.2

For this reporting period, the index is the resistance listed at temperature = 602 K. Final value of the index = 17.72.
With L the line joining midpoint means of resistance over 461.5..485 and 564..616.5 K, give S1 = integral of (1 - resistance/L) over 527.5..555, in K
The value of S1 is 4.6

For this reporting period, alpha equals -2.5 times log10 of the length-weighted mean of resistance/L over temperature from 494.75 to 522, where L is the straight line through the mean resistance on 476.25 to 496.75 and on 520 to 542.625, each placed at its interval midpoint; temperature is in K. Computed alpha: 0.234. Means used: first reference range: 17.7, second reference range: 12.5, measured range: 12.4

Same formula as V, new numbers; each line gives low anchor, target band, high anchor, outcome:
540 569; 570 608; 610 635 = -3.92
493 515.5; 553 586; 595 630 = 0.49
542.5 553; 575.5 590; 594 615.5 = 0.00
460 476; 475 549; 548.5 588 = 8.67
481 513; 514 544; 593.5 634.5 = 8.05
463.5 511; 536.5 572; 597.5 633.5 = 3.68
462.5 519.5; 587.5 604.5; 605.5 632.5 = -1.67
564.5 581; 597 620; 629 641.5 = -4.17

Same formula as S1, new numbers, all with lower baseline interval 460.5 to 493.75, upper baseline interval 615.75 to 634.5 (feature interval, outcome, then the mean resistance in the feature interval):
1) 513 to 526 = 6.3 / 8.61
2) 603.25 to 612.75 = -1.2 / 17.1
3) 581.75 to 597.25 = -1.4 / 16.9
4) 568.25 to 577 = 0.1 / 15.5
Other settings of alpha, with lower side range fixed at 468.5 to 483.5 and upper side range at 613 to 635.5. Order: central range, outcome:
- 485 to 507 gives 0.082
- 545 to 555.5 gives 0.147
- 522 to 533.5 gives 0.421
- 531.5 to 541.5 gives 0.176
